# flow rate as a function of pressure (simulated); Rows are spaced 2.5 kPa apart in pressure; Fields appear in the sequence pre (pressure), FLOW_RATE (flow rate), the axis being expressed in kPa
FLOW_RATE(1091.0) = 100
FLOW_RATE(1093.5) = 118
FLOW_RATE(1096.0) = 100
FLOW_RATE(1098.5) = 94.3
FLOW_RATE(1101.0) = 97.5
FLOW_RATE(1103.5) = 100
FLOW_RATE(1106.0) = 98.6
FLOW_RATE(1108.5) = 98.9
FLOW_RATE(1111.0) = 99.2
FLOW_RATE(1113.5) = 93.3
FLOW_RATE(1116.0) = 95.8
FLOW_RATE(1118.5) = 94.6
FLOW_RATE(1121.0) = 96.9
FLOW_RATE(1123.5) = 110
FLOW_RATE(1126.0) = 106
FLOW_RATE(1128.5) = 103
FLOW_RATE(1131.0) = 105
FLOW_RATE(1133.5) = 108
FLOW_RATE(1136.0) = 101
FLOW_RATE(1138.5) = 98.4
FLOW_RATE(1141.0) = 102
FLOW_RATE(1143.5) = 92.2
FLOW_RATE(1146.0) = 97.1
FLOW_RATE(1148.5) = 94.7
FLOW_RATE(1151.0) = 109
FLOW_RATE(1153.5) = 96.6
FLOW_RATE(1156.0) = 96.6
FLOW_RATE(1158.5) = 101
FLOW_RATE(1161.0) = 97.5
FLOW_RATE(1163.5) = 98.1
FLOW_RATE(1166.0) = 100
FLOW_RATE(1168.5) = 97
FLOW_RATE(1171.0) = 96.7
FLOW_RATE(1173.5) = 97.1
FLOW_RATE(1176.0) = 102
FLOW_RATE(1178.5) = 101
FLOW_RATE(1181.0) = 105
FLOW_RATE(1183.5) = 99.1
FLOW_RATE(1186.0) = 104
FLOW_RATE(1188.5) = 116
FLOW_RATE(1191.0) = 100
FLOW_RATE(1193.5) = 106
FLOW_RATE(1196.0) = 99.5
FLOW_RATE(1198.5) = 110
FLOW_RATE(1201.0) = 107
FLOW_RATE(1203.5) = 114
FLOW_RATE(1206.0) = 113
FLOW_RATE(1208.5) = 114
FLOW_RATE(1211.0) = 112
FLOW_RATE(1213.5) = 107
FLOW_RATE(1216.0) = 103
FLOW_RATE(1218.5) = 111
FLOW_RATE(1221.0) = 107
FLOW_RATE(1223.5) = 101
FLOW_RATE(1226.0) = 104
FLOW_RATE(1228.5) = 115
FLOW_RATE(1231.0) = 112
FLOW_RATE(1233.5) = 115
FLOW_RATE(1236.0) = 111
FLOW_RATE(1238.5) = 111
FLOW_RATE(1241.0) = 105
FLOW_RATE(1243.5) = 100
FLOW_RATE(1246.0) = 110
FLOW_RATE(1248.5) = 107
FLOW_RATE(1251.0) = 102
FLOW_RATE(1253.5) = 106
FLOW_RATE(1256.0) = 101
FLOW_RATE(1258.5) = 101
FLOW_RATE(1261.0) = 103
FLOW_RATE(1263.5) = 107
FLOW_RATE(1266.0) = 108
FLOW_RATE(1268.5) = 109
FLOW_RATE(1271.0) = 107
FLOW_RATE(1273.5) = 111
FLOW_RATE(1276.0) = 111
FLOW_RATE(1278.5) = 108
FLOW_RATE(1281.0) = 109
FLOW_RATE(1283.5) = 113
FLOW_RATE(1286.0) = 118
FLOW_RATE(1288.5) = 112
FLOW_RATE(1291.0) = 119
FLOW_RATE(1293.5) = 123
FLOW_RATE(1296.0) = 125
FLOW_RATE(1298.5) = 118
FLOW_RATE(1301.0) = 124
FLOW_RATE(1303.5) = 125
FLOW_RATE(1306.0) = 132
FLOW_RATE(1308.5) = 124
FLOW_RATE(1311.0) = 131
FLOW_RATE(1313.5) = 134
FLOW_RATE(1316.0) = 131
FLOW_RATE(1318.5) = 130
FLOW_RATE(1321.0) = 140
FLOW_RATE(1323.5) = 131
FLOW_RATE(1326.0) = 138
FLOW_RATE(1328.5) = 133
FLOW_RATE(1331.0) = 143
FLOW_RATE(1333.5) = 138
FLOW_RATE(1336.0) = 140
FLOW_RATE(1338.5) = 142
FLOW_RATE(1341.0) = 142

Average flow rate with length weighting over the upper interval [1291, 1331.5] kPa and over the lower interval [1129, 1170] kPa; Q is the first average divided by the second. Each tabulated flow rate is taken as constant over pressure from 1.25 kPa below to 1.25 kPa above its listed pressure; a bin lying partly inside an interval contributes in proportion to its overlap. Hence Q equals 1.30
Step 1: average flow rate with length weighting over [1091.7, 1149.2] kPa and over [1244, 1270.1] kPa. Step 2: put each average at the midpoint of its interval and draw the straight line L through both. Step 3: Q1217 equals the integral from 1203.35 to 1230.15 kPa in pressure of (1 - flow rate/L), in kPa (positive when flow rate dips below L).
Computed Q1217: -1.35 kPa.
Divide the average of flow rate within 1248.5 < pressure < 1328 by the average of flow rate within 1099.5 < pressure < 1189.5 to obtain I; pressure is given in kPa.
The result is 1.18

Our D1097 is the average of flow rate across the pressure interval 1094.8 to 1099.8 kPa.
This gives 97.1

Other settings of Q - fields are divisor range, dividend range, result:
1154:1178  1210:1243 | 1.10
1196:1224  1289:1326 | 1.17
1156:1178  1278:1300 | 1.18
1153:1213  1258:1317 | 1.13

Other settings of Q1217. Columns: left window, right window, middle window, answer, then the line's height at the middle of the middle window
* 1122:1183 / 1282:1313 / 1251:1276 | 2.4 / 117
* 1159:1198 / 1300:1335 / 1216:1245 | 1.3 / 113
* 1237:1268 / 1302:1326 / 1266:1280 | 0.6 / 114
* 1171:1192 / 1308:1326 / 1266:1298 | 2.8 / 125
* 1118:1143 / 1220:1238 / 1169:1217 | 0.6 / 107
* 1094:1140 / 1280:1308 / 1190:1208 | 0.3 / 109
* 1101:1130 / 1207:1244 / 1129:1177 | 1.5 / 103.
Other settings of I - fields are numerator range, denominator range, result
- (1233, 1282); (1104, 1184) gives 1.07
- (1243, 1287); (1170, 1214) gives 1.01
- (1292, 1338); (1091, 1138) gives 1.30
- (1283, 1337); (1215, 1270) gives 1.20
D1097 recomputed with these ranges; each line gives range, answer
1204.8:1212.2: 113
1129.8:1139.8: 103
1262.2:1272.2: 108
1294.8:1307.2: 125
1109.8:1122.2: 95.9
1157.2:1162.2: 99.2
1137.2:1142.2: 100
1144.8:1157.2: 98.8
